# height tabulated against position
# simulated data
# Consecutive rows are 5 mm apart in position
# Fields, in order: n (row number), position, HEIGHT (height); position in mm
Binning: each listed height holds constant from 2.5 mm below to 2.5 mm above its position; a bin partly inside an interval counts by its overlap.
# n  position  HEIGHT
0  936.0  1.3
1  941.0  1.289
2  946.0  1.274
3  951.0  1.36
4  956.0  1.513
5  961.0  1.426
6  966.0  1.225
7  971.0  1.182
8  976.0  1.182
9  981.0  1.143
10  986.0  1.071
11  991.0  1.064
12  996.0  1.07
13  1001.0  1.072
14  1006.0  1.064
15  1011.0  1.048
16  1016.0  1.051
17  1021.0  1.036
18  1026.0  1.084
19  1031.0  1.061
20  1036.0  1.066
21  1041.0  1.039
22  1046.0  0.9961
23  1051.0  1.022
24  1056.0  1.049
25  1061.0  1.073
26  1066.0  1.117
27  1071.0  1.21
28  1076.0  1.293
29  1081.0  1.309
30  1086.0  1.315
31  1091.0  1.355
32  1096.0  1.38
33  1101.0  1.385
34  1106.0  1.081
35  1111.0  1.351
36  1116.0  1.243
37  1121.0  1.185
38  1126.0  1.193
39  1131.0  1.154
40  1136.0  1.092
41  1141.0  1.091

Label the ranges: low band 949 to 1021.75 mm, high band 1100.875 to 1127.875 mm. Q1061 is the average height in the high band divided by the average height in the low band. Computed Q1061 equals 1.05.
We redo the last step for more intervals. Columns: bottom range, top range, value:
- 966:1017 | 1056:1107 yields 1.13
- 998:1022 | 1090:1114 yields 1.24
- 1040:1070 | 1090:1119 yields 1.22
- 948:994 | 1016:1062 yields 0.84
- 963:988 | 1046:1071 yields 0.92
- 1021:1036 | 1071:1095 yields 1.23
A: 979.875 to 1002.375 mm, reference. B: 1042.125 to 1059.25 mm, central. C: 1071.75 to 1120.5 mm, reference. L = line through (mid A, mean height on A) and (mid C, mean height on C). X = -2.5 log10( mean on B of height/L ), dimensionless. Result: 0.17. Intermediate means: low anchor 1.08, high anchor 1.29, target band 1.03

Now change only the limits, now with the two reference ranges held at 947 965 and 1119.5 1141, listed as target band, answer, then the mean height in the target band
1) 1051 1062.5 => 0.19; 1.05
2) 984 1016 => 0.25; 1.06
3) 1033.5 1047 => 0.23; 1.04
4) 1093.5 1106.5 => -0.11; 1.31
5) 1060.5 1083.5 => 0.02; 1.21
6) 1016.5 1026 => 0.24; 1.05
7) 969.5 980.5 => 0.17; 1.17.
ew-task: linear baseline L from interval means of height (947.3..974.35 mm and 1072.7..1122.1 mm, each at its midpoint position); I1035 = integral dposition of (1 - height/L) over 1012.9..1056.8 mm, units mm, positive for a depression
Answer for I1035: 8.90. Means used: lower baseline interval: 1.33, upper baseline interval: 1.29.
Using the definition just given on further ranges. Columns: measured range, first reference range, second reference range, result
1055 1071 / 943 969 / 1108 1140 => 1.9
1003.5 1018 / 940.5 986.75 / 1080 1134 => 2.5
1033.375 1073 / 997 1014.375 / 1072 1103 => 4.9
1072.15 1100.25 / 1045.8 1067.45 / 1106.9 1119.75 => -4.0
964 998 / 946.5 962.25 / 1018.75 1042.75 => 4.1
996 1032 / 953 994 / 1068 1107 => 5.5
